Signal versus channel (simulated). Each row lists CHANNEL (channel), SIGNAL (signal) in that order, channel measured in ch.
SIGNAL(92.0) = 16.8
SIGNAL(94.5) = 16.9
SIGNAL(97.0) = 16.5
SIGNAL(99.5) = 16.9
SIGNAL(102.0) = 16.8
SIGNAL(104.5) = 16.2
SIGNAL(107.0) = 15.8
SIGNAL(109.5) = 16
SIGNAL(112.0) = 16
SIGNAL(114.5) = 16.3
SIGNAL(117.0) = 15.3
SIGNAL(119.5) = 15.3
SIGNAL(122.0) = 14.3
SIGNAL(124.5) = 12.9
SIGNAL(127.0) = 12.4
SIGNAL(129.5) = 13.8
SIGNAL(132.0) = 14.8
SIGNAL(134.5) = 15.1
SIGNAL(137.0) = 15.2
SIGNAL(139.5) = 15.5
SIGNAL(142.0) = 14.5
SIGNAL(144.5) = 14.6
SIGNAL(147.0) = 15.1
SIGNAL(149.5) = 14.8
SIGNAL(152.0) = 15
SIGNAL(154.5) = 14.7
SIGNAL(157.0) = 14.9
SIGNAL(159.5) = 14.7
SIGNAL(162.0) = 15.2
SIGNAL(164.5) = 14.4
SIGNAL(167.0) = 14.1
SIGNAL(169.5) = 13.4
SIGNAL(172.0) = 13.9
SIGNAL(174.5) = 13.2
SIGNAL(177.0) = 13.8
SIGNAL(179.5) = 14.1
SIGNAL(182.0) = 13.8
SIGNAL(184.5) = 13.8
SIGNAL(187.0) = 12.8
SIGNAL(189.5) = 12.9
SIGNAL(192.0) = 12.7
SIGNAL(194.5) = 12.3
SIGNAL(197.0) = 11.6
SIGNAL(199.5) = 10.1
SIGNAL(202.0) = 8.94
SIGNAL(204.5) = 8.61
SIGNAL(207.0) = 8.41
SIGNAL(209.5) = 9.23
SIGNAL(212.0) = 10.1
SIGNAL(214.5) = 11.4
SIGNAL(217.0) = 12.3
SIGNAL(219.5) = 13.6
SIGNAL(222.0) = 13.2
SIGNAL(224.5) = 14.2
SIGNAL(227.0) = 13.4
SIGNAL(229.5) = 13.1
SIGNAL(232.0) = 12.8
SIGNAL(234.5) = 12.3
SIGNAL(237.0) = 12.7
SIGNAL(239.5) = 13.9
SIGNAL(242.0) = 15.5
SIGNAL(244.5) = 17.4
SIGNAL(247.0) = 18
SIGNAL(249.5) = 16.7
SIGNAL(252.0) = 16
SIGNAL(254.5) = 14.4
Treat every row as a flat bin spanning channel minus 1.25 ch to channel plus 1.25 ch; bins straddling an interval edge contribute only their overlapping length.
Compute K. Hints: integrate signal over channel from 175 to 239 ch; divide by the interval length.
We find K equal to 12.1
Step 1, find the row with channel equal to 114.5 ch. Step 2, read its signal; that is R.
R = 16.3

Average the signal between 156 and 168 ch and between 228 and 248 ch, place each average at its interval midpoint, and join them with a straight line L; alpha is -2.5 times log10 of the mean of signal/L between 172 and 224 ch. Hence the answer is 0.215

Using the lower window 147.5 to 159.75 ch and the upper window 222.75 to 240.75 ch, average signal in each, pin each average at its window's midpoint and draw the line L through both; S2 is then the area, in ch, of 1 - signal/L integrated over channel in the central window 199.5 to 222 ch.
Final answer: 5.2 ch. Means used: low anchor 14.8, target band 10.5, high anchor 13.2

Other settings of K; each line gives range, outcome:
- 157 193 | 13.8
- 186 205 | 11.3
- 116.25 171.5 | 14.5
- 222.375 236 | 13.2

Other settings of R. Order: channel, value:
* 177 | 13.8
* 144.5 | 14.6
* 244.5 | 17.4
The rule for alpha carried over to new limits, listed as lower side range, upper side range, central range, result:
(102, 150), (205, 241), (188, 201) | 0.10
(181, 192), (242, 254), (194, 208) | 0.38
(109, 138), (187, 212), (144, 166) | -0.14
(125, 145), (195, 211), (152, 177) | -0.16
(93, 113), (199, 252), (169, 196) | 0.06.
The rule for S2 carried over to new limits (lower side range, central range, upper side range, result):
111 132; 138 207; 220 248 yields 4.82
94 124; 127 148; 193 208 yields -0.89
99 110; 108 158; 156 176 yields 1.65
